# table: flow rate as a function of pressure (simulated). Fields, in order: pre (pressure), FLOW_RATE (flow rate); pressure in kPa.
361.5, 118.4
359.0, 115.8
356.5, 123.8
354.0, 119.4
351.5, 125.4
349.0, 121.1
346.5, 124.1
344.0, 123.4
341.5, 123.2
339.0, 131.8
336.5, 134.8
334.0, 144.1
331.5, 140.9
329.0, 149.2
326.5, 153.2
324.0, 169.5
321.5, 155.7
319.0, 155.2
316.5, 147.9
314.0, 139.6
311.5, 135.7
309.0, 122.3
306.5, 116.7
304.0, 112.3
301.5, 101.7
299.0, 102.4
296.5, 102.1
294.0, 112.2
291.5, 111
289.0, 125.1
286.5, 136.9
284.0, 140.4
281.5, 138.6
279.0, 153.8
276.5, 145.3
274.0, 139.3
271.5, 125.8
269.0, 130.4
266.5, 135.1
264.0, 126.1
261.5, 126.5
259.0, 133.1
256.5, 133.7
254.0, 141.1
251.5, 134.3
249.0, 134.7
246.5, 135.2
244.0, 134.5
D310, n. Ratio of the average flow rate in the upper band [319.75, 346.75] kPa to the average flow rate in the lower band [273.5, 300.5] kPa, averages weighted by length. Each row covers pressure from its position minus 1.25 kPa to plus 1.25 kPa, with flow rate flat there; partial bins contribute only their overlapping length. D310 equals 1.11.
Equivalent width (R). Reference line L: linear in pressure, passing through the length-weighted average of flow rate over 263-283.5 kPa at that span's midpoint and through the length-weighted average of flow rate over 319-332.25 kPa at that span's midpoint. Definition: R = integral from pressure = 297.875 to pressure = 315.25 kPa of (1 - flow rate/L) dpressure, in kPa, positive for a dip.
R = 3.4 kPa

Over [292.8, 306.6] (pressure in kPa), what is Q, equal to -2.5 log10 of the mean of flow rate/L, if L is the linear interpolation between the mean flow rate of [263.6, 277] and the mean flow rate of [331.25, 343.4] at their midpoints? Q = 0.240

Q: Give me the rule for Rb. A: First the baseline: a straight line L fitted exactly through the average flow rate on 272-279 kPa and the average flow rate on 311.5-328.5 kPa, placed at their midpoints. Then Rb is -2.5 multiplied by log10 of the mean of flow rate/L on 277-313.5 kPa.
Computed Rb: 0.19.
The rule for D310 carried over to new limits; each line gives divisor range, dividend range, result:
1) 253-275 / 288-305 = 0.83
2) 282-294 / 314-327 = 1.22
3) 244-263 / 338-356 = 0.92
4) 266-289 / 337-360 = 0.90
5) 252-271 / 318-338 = 1.14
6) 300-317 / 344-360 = 0.98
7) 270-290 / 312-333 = 1.09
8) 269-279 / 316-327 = 1.14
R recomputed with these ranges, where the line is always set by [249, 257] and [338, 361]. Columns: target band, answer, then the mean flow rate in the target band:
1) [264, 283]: -0.58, 138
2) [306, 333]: -3.82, 145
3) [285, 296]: 0.90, 120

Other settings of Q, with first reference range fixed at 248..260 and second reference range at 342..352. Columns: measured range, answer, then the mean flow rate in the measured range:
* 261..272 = 0.04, 129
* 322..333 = -0.21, 153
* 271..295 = -0.01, 133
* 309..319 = -0.10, 140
